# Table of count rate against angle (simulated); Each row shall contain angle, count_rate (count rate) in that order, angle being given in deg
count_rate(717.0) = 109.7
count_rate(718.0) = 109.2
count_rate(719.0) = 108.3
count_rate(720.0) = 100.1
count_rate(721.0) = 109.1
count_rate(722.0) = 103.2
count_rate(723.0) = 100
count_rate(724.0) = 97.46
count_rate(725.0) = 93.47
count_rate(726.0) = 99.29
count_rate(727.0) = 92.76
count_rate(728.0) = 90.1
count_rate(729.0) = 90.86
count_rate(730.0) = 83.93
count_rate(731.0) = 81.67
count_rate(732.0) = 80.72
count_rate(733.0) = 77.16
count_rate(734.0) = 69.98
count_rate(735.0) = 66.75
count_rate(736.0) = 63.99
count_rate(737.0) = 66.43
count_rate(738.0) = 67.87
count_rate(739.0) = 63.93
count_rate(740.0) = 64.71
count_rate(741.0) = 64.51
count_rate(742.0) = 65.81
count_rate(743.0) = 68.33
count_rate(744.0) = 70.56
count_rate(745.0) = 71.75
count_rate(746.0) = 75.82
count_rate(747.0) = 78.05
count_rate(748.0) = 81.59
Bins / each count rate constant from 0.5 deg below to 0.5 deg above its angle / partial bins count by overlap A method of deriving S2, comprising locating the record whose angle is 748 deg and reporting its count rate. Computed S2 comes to 81.59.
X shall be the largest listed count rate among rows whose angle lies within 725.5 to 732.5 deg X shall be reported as 99.29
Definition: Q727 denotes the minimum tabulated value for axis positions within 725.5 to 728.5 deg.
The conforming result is 90.1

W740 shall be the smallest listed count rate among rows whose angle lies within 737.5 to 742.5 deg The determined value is 63.93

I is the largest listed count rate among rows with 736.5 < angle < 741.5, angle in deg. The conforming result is 67.87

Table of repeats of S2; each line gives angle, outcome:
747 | 78.05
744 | 70.56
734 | 69.98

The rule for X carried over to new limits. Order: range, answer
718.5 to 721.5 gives 109.1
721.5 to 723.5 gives 103.2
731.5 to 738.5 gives 80.72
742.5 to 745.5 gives 71.75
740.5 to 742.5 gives 65.81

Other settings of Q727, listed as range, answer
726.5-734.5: 69.98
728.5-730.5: 83.93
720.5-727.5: 92.76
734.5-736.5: 63.99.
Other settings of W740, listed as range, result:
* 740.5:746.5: 64.51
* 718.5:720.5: 100.1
